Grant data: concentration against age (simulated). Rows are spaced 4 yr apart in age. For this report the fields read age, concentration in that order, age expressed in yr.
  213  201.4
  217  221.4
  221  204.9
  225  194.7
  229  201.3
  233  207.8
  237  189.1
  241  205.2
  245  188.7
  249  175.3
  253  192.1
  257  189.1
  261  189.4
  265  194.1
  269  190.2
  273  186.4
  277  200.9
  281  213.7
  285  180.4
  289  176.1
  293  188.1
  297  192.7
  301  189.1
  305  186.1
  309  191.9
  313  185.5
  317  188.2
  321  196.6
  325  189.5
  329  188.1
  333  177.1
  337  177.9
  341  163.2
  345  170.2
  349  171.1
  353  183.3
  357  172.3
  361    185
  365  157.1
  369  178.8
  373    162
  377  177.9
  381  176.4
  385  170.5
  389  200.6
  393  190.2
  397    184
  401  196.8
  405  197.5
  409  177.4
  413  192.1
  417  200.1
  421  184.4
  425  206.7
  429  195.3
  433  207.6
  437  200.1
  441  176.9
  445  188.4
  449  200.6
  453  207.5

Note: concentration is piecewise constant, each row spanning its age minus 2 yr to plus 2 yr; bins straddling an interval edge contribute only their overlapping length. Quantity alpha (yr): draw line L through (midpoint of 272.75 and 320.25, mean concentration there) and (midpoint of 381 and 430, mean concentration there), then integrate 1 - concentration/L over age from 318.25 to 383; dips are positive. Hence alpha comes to 4.6 yr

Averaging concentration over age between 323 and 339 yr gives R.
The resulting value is 183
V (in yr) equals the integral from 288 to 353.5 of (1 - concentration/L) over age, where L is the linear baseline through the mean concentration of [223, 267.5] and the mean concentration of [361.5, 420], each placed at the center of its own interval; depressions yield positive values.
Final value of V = 1.6 yr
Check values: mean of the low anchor 193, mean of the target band 183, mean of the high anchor 183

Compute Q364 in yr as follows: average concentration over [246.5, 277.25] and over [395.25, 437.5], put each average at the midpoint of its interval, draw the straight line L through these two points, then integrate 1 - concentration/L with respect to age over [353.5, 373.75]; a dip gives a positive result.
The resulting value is 2.1 yr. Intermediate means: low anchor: 189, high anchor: 195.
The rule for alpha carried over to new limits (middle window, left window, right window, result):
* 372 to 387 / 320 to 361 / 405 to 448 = 1.05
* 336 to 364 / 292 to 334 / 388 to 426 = 2.39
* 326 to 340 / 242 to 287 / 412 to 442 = 0.94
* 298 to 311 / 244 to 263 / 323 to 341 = -0.45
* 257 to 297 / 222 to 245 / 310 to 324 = 0.69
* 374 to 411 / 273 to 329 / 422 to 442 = 1.98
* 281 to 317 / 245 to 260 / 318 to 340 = -0.48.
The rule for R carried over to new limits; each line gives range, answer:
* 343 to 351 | 171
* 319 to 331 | 191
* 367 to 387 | 173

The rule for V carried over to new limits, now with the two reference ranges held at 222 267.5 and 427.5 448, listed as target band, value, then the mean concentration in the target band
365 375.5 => 1.39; 168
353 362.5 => 0.71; 179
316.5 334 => 0.47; 188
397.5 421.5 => 0.31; 191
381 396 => 0.65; 185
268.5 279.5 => -0.01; 194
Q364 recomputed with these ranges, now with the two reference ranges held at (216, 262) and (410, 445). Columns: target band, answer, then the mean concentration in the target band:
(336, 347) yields 1.4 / 170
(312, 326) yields 0.4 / 190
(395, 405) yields 0.1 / 192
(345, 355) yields 1.0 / 176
